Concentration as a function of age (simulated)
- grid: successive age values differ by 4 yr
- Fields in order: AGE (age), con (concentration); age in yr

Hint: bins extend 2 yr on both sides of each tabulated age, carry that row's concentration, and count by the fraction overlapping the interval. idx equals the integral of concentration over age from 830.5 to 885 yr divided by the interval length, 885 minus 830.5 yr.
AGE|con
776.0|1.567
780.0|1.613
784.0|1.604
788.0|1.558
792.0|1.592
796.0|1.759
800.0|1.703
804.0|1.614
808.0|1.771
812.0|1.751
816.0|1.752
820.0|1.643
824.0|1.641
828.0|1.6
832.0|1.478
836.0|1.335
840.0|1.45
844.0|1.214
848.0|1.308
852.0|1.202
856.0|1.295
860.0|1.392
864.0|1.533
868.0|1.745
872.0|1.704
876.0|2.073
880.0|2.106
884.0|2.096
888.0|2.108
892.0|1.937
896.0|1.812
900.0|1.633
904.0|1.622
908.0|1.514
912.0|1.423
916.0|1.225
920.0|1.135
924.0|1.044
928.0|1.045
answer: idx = 1.56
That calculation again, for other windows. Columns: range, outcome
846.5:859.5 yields 1.28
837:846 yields 1.33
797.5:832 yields 1.67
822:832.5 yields 1.59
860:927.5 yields 1.65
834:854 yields 1.3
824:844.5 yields 1.45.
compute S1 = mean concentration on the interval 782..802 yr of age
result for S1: 1.64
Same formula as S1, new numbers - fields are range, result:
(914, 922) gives 1.18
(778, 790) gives 1.59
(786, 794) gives 1.58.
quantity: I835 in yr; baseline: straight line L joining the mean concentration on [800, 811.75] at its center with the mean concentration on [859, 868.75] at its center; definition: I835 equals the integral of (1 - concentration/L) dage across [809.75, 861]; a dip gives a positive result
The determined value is 5.0 yr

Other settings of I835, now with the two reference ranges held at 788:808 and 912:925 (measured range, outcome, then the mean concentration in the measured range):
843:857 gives 1.96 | 1.25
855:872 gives -1.52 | 1.53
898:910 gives -3.33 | 1.59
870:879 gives -3.66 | 1.91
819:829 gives -0.43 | 1.63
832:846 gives 1.40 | 1.35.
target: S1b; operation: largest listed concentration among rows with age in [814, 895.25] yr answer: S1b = 2.108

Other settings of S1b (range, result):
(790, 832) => 1.771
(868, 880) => 2.106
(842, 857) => 1.308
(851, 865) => 1.533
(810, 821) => 1.752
